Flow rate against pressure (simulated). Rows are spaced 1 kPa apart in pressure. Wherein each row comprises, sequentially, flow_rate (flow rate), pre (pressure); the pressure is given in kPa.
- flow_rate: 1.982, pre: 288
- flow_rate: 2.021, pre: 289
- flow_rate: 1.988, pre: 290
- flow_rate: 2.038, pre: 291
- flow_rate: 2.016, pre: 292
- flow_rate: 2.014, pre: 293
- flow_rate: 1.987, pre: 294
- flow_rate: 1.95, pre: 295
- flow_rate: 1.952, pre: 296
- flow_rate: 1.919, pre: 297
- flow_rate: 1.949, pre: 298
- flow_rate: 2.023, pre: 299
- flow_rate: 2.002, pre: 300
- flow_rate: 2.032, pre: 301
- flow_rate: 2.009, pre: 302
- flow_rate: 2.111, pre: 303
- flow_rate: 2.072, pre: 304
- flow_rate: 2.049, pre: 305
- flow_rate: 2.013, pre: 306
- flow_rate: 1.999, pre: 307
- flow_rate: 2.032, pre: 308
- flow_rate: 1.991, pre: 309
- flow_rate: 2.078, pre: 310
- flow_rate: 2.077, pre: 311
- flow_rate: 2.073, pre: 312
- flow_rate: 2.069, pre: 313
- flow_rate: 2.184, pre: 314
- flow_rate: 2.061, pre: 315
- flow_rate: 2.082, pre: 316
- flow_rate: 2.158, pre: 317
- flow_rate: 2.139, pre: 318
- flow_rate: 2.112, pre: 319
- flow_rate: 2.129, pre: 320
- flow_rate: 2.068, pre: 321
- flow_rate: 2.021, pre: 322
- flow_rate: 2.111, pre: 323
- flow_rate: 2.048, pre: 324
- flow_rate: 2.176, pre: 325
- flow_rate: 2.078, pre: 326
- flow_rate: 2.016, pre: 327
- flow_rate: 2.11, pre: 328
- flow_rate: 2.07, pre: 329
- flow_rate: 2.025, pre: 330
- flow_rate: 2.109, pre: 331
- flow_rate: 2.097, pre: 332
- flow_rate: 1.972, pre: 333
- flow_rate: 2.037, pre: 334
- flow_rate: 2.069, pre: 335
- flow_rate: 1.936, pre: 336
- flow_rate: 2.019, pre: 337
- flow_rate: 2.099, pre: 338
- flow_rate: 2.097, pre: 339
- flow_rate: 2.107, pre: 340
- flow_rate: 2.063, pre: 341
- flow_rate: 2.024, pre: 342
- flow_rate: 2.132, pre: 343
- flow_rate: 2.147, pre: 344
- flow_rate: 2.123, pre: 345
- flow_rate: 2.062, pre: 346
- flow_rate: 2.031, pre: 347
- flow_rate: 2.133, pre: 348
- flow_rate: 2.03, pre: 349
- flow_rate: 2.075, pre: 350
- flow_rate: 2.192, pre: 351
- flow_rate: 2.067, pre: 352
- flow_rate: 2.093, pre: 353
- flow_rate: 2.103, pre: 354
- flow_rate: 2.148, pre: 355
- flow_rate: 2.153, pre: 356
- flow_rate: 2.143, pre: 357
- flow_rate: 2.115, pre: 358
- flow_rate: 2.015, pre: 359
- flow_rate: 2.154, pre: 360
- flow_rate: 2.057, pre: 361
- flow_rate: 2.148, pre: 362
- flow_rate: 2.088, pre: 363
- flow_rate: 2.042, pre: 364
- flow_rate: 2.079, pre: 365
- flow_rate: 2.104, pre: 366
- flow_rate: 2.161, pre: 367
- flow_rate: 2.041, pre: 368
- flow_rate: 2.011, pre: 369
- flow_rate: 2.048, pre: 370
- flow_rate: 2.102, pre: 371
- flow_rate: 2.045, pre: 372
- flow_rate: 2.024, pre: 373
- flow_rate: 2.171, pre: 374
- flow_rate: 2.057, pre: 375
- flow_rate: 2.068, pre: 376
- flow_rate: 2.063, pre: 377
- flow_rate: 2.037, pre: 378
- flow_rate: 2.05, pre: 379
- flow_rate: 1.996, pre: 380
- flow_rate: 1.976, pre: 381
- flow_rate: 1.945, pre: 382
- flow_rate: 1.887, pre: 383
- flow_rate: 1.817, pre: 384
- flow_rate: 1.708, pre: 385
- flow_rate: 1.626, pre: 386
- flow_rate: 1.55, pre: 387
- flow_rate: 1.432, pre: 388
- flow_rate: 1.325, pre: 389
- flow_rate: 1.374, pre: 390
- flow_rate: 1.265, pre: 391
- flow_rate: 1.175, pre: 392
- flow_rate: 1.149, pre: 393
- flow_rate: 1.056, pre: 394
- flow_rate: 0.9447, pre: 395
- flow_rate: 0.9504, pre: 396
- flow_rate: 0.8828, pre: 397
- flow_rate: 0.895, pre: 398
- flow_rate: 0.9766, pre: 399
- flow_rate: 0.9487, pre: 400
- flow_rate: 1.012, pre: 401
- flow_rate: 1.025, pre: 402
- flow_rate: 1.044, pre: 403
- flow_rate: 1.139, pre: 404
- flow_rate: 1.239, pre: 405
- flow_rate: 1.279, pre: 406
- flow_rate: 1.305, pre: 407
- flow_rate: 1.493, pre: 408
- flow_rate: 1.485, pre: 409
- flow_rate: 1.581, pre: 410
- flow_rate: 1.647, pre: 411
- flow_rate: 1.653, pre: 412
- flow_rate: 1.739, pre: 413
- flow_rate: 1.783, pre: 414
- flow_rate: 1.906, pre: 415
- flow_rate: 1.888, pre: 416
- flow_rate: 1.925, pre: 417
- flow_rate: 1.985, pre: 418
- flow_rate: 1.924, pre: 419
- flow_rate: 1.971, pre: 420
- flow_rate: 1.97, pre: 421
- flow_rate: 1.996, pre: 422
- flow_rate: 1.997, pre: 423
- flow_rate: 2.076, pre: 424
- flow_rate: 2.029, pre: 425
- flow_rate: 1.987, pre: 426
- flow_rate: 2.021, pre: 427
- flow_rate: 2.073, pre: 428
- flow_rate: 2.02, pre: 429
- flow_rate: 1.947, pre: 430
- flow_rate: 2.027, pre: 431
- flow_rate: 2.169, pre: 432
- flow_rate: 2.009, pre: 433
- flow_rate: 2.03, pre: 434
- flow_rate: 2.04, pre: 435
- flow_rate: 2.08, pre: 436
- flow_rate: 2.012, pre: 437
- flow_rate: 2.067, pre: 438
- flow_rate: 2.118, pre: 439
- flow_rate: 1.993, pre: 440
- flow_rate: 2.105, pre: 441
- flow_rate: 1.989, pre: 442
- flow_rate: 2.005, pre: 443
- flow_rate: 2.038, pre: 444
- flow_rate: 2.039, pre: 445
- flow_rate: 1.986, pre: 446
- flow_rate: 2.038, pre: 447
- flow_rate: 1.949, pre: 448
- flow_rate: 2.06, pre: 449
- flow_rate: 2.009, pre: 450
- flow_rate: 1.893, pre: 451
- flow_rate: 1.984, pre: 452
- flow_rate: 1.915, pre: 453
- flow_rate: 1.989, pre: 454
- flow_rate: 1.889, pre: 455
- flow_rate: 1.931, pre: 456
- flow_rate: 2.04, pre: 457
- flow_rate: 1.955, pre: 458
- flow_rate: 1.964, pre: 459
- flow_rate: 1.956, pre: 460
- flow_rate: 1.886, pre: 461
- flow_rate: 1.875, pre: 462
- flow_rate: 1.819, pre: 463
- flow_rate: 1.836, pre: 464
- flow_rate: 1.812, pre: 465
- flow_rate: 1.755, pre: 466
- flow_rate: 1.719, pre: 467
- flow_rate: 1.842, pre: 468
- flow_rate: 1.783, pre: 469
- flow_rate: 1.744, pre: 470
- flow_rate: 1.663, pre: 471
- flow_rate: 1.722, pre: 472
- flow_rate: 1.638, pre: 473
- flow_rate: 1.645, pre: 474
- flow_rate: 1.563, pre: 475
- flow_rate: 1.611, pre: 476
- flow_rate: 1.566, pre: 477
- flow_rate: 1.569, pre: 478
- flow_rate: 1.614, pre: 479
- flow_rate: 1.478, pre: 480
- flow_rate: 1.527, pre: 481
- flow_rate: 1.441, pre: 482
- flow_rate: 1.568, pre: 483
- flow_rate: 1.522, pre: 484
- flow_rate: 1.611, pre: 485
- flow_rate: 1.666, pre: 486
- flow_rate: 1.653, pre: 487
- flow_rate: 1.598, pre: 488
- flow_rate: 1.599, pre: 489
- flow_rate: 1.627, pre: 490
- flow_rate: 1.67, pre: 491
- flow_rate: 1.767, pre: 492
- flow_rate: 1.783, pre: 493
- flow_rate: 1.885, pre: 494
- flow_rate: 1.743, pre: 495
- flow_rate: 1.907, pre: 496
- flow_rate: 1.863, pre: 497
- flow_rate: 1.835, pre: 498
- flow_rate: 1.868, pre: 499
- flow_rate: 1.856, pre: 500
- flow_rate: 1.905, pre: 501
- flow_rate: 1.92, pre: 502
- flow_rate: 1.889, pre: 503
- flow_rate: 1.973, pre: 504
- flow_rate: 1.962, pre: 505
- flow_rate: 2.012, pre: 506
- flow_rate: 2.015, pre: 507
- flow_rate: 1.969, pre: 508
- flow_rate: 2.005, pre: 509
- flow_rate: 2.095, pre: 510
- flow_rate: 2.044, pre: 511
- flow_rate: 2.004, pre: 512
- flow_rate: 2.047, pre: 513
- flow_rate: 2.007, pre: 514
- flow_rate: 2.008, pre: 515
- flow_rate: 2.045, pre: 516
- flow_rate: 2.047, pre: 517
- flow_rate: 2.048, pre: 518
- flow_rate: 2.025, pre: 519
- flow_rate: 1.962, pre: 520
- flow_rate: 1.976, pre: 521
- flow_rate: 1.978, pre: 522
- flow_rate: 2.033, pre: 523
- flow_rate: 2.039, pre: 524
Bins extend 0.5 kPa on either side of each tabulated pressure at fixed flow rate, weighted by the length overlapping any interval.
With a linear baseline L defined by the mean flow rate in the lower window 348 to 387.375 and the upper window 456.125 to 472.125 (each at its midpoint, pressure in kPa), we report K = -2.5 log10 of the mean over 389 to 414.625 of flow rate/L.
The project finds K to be 0.49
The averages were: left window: 2.03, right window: 1.84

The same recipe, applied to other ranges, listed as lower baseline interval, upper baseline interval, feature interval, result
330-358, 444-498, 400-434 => 0.10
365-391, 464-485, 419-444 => -0.16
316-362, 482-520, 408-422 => 0.10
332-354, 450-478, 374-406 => 0.34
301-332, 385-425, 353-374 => -0.19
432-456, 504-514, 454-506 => 0.15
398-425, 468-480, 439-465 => -0.21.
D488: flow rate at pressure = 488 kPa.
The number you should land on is 1.598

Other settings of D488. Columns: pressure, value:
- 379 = 2.05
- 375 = 2.057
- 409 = 1.485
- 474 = 1.645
